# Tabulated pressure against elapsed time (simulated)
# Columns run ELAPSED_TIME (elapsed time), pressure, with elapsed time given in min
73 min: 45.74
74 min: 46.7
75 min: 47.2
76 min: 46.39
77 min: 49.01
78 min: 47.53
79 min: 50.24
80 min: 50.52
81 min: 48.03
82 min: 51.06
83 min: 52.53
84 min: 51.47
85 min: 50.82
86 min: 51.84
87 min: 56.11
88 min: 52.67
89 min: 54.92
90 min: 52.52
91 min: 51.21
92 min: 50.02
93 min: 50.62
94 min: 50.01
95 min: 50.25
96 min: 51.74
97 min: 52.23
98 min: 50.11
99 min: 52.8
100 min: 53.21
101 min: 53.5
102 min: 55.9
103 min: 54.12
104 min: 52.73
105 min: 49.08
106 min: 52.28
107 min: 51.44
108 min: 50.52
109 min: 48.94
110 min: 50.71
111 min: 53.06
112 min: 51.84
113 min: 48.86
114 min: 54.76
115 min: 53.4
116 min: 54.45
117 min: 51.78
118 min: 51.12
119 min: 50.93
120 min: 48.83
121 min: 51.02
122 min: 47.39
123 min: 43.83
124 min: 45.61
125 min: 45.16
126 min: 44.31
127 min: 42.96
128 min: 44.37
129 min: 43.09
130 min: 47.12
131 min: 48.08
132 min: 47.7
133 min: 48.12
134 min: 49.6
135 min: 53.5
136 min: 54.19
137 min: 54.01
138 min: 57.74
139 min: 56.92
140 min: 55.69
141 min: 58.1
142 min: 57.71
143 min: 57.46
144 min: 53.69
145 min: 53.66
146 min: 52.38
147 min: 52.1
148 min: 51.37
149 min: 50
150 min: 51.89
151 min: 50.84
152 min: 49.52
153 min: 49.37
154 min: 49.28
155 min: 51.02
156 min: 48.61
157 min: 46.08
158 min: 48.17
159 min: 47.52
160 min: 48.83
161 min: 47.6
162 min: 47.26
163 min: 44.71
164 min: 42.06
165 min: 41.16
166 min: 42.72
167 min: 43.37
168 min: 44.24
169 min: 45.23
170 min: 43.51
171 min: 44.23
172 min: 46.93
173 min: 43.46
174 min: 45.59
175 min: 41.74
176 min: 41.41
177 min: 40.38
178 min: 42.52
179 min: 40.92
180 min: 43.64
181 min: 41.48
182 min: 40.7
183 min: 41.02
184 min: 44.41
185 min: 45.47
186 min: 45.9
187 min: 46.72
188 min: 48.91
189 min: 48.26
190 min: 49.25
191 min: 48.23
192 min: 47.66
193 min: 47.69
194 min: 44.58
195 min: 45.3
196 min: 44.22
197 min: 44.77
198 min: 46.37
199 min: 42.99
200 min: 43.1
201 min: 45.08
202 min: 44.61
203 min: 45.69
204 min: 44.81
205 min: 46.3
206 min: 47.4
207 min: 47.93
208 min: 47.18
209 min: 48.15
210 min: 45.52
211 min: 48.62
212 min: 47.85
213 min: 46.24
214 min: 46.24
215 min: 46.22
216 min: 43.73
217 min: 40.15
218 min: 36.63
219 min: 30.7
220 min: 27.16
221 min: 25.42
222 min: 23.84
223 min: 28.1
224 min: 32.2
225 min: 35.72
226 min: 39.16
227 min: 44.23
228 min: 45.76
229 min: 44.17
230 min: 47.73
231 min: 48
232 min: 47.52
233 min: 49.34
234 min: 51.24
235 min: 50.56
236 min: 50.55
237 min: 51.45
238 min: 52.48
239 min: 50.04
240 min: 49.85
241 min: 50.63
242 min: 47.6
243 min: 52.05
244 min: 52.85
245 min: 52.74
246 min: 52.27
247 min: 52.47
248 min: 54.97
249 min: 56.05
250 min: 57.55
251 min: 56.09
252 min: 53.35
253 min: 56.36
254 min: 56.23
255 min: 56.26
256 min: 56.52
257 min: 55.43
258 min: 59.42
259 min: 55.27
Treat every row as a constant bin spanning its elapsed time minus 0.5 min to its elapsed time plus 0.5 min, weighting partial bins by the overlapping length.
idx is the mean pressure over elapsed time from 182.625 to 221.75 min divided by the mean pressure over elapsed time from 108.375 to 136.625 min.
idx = 0.9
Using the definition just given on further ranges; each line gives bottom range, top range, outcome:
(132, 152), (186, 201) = 0.87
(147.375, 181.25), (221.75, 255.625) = 1.06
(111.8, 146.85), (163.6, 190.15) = 0.86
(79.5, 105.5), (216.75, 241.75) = 0.81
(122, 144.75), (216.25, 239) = 0.82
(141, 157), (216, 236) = 0.77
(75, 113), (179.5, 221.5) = 0.86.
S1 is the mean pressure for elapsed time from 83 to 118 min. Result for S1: 52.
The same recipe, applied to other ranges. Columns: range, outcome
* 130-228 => 45.8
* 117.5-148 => 50.6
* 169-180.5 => 43.2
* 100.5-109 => 52.2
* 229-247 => 50.3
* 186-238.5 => 44.1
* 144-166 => 48.7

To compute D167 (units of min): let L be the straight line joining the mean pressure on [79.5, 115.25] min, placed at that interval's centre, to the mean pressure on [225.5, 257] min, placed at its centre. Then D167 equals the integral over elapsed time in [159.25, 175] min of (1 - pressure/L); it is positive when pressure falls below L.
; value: 2.10 min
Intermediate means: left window 51.8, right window 51.2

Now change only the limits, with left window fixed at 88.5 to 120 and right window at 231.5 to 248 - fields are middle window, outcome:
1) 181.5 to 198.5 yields 1.8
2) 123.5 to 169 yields 2.0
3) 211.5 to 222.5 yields 2.9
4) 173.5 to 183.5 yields 1.8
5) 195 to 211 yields 1.7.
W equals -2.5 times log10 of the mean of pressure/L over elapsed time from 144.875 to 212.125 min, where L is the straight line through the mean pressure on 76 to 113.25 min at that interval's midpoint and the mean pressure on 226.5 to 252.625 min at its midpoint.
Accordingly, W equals 0.11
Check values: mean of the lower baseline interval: 51.4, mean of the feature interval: 46.1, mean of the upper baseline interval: 50.9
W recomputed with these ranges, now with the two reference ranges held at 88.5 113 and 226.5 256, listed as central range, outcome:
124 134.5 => 0.13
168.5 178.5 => 0.19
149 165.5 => 0.08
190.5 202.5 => 0.14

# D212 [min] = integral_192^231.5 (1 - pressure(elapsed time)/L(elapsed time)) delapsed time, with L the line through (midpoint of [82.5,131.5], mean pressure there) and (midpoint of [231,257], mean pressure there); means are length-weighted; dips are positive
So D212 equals 7.4 min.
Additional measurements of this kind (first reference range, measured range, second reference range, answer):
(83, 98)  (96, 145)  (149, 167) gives -1.28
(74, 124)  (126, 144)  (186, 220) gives -0.90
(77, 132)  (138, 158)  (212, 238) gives -2.19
